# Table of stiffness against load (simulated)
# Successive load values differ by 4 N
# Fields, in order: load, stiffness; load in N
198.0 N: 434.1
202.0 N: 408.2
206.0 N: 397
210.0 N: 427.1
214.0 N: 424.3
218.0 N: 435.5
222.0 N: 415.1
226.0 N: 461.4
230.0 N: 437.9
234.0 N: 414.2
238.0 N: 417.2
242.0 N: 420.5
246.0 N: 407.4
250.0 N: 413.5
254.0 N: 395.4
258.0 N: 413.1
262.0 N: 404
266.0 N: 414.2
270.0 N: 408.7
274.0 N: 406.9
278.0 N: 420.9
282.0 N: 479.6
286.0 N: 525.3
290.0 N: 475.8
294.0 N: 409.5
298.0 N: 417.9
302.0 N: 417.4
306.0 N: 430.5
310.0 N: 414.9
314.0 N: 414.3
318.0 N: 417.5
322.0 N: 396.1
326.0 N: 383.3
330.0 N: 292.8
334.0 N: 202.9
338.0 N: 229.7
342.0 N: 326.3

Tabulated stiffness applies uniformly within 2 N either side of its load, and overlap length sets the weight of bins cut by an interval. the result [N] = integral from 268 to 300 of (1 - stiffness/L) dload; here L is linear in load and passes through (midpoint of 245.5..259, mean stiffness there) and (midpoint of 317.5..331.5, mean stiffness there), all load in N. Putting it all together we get -4.3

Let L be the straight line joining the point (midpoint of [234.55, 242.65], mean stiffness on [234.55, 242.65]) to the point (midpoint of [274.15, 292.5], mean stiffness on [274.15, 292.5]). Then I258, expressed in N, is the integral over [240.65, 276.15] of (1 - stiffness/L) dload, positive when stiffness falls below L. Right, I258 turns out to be 2.42 N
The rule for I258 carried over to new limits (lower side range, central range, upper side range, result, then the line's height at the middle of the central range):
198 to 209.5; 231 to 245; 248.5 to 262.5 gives -0.3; 408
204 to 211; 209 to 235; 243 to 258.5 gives -1.4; 409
